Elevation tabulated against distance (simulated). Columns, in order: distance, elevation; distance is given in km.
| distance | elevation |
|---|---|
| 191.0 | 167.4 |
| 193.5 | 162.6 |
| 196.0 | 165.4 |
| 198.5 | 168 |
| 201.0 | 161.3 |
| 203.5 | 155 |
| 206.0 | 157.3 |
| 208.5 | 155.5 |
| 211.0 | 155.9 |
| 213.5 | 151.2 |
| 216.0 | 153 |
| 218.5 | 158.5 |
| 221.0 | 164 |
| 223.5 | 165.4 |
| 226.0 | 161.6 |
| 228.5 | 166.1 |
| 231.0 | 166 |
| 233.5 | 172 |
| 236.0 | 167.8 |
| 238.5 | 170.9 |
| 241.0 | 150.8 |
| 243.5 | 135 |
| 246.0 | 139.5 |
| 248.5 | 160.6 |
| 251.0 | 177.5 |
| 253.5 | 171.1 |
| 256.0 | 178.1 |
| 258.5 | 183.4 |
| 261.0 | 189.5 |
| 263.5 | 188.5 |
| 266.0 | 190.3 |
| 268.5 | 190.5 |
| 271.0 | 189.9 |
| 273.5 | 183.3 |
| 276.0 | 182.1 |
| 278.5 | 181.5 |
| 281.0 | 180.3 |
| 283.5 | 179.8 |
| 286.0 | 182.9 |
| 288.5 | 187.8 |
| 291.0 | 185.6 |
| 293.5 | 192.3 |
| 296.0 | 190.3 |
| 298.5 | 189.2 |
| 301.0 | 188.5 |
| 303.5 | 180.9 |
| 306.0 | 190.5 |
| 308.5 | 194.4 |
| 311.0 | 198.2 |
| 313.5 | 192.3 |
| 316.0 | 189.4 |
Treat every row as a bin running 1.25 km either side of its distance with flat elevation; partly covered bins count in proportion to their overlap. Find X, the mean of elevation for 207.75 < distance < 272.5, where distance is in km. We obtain 168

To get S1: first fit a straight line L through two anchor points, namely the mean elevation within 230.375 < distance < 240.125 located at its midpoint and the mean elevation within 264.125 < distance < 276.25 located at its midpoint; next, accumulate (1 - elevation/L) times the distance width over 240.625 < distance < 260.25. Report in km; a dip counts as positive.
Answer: 1.55 km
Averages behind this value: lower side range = 169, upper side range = 188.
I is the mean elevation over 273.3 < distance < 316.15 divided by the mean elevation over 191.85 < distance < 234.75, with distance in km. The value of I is 1.16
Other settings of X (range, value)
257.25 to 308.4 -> 187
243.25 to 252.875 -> 156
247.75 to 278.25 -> 182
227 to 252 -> 160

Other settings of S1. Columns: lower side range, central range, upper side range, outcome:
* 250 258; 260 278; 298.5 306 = -0.81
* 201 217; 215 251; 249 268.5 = 1.70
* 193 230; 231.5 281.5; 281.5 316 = 0.28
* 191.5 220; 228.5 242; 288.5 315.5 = 0.20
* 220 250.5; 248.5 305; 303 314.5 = -1.96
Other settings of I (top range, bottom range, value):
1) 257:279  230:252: 1.17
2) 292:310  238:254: 1.21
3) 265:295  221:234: 1.12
